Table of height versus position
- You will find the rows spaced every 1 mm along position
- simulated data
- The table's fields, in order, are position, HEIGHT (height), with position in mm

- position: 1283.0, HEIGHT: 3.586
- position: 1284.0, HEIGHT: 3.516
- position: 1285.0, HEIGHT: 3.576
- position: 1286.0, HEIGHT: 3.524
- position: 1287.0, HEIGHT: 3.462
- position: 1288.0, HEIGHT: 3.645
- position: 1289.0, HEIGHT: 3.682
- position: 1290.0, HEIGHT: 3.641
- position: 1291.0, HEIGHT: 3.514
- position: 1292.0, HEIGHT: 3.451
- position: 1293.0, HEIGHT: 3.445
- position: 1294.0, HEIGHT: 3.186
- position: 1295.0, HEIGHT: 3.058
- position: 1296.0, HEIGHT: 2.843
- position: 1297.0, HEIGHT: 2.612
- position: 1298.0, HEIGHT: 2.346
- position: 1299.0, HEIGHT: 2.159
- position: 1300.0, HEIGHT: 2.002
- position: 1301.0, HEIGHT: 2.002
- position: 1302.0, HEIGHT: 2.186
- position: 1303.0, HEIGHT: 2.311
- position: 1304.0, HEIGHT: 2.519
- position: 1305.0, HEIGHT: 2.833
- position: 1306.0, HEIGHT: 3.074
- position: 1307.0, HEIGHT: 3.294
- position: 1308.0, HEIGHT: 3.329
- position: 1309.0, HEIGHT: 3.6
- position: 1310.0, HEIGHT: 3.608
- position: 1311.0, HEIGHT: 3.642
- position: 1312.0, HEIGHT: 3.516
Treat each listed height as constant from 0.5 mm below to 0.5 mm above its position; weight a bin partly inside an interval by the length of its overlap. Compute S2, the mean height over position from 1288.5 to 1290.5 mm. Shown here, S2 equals 3.66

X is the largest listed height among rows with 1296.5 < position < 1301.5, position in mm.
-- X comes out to 2.612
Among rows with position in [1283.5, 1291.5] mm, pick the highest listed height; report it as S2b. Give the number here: 3.682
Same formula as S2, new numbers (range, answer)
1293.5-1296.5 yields 3.03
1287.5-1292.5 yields 3.59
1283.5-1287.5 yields 3.52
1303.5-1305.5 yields 2.68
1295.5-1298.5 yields 2.6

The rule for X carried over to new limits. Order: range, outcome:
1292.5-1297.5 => 3.445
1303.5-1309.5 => 3.6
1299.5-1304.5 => 2.519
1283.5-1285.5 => 3.576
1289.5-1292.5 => 3.641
